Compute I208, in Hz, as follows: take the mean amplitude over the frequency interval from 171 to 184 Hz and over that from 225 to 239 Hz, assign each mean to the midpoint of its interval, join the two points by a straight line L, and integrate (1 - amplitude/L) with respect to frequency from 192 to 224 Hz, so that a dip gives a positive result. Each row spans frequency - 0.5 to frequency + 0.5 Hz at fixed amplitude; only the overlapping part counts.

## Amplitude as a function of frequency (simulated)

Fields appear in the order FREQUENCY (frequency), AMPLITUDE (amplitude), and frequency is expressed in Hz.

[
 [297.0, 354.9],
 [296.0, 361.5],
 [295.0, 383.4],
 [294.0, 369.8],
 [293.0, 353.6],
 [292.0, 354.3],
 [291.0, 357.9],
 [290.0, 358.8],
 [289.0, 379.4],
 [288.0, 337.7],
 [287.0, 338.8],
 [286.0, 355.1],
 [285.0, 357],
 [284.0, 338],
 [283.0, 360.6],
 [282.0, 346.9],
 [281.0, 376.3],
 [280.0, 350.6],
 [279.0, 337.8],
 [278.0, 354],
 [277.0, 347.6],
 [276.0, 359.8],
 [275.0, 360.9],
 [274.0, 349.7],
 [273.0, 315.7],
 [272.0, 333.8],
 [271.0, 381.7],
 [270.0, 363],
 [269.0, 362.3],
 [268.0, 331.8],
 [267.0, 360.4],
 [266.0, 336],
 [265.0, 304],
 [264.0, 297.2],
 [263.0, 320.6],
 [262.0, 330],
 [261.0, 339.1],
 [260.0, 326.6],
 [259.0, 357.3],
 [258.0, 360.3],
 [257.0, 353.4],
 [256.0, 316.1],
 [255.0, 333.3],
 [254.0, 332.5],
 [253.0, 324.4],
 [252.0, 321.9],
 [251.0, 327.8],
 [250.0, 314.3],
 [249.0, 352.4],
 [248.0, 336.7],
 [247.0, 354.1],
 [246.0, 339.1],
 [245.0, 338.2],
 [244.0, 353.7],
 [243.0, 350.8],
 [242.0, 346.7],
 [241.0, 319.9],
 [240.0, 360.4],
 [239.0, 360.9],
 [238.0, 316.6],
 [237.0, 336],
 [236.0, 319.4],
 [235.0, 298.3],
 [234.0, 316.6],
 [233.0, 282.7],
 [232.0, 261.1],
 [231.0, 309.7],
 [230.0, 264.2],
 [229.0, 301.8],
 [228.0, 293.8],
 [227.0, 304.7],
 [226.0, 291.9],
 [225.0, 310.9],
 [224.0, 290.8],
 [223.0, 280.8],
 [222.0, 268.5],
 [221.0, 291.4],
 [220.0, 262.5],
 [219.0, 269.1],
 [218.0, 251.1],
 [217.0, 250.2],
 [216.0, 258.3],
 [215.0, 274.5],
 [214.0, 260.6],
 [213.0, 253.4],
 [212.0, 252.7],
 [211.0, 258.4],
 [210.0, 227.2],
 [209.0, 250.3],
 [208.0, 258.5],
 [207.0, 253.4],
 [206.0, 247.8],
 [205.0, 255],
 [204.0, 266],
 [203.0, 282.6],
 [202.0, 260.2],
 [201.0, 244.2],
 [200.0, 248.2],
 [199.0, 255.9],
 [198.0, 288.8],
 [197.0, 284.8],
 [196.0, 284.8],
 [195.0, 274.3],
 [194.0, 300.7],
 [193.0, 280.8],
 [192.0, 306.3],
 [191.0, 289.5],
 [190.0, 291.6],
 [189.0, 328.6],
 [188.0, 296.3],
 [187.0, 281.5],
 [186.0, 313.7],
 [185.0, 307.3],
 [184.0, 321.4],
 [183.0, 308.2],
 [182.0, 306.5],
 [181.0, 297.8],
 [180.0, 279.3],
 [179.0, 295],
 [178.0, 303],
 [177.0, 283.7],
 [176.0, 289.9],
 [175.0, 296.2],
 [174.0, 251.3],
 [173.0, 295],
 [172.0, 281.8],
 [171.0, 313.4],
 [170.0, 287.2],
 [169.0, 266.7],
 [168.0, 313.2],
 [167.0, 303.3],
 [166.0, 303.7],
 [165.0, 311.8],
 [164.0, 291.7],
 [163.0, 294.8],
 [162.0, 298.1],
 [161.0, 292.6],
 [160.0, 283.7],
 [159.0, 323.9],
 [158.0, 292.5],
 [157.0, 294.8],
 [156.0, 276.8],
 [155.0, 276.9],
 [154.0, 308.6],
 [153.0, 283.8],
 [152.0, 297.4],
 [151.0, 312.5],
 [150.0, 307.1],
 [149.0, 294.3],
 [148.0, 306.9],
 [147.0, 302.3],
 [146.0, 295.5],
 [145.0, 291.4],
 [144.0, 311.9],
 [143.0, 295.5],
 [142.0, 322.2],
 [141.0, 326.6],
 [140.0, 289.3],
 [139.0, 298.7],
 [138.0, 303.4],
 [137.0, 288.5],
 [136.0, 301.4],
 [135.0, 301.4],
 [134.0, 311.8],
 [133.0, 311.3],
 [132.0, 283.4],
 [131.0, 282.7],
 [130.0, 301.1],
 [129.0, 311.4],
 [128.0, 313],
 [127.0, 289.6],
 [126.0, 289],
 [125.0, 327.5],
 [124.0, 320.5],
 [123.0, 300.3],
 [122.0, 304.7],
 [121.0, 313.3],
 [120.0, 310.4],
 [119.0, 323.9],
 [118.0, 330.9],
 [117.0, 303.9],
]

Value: 3.5 Hz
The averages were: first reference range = 293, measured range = 265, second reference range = 302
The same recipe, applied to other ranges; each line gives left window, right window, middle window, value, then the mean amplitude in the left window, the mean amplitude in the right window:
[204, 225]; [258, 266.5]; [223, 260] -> -2.9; 262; 328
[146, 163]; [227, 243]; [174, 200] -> 0.9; 297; 313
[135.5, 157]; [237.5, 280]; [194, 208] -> 2.3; 299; 340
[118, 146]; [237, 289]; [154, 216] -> 7.0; 305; 342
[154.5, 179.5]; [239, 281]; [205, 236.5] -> 4.6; 293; 341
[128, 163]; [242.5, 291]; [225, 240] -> 1.1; 300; 343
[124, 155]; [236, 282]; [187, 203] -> 1.9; 302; 341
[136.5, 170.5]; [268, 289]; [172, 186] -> 0.6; 298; 352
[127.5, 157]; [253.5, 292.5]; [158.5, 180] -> 1.1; 300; 346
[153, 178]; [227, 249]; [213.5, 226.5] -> 1.7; 293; 322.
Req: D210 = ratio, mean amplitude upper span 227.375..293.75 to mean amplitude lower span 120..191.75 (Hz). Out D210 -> 1.13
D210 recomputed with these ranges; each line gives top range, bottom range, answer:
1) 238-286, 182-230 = 1.23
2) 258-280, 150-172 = 1.15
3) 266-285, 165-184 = 1.19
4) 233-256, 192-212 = 1.26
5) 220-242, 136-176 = 1.02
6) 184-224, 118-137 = 0.89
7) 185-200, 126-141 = 0.97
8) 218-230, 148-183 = 0.97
